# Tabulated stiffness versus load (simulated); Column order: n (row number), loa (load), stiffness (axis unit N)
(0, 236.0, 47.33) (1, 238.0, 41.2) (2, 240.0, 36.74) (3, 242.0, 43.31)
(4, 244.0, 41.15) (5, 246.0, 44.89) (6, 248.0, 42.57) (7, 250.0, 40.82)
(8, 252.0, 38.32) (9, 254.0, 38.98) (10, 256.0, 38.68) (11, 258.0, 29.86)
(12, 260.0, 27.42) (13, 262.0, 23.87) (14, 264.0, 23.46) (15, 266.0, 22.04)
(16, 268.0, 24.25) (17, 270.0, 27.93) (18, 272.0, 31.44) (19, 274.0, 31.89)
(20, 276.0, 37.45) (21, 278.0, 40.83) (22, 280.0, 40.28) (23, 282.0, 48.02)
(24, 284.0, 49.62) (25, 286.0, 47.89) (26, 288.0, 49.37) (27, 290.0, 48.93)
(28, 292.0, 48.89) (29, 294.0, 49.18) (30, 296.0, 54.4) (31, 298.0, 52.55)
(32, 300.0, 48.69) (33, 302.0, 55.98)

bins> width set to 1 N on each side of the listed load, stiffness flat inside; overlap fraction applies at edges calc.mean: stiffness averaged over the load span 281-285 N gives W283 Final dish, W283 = 48.8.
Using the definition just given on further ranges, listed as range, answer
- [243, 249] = 42.9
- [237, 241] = 39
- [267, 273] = 27.9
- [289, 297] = 50.4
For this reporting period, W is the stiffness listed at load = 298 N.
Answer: 52.55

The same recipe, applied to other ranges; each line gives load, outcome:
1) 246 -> 44.89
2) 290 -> 48.93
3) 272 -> 31.44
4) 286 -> 47.89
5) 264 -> 23.46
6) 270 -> 27.93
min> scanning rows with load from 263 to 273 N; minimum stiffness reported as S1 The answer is 22.04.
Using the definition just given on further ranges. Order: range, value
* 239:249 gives 36.74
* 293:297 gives 49.18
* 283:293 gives 47.89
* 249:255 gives 38.32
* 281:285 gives 48.02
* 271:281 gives 31.44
